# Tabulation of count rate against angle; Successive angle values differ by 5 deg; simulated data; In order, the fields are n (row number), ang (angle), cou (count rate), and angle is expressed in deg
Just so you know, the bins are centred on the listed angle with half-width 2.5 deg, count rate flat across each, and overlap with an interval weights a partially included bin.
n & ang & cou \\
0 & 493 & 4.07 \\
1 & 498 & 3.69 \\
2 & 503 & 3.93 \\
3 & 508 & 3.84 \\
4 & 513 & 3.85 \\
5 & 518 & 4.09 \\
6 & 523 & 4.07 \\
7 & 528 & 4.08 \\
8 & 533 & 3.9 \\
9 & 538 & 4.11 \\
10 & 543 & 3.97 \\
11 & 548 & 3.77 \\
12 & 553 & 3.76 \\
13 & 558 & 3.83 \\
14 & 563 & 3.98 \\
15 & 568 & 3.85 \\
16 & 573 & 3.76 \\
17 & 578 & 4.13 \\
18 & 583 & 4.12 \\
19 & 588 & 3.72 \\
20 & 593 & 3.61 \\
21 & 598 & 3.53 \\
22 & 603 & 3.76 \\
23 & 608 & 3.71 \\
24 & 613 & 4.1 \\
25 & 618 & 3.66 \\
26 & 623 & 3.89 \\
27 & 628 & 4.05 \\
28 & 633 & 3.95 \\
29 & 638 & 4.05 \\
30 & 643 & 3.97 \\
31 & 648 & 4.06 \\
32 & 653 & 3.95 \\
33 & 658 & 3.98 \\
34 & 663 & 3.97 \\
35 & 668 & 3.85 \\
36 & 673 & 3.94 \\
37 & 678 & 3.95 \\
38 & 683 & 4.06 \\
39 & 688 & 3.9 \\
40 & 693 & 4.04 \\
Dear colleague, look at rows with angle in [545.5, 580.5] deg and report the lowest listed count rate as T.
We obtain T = 3.76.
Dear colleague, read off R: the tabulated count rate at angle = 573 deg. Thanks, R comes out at 3.76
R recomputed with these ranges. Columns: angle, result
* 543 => 3.97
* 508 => 3.84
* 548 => 3.77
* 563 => 3.98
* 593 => 3.61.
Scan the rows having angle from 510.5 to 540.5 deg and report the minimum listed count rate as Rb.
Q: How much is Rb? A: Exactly 3.85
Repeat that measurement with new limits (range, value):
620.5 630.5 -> 3.89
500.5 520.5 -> 3.84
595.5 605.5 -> 3.53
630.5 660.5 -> 3.95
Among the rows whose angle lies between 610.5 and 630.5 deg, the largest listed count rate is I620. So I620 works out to 4.1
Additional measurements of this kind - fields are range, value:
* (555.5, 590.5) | 4.13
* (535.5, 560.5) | 4.11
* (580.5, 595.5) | 4.12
